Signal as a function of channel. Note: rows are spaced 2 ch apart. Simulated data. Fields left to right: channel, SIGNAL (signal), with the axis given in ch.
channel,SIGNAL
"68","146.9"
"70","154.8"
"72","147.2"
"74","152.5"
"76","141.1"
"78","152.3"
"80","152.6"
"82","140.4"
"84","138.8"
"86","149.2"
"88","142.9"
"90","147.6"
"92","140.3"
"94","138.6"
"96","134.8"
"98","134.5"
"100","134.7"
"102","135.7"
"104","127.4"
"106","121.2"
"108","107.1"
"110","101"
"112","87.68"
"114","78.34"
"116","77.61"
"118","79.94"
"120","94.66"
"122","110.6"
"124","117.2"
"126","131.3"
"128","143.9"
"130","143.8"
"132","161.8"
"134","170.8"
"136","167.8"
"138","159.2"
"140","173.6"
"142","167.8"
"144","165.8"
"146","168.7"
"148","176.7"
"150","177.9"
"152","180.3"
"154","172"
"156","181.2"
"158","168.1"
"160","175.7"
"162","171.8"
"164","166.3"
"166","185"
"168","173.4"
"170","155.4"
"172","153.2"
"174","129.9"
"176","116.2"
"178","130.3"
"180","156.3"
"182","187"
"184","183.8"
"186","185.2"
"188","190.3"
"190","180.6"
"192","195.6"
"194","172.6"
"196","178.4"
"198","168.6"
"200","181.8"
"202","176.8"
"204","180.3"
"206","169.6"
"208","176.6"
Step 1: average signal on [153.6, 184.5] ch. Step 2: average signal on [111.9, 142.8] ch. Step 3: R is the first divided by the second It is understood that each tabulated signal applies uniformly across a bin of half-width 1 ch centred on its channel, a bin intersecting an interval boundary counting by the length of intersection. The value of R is 1.2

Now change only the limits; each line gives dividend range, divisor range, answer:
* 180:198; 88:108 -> 1.36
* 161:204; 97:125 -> 1.57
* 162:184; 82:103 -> 1.13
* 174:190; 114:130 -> 1.51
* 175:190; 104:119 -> 1.73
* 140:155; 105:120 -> 1.85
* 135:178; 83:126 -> 1.38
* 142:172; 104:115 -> 1.69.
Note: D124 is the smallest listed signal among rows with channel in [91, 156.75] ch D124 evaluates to 77.61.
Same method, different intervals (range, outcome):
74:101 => 134.5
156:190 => 116.2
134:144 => 159.2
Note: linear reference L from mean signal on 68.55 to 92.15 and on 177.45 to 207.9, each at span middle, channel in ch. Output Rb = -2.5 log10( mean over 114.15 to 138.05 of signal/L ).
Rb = 0.25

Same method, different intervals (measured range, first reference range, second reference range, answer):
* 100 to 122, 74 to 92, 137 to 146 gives 0.45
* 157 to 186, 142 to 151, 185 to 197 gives 0.11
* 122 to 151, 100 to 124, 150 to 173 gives -0.15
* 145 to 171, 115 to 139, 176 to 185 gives -0.18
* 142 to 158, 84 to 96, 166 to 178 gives -0.19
